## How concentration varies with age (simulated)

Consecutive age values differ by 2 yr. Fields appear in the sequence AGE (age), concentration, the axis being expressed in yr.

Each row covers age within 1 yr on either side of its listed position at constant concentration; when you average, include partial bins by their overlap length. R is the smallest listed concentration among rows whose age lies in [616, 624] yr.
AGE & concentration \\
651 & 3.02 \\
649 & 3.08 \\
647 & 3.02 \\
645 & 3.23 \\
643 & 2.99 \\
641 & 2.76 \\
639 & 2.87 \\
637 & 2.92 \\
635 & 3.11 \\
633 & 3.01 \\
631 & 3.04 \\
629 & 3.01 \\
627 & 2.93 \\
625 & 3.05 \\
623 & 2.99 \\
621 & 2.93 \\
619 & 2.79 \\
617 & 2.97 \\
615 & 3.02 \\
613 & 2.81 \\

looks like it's 2.79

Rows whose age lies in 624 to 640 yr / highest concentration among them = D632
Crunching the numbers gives 3.11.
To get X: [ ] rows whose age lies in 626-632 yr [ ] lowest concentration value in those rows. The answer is 2.93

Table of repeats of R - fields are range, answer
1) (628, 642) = 2.76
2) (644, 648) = 3.02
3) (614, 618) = 2.97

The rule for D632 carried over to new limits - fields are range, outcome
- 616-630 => 3.05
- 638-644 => 2.99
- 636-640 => 2.92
